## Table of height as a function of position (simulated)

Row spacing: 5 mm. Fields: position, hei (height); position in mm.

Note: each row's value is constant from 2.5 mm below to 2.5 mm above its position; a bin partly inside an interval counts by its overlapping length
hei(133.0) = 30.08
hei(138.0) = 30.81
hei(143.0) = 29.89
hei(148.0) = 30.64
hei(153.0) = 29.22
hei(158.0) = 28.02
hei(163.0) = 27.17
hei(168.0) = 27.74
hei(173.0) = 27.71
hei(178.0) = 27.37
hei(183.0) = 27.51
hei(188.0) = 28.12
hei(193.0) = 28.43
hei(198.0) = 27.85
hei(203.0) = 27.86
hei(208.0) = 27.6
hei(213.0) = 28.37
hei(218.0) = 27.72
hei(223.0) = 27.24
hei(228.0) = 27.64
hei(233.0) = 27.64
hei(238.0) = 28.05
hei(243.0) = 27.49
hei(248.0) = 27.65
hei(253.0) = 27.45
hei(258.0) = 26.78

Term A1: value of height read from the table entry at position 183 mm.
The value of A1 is 27.51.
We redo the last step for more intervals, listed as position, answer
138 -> 30.81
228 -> 27.64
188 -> 28.12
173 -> 27.71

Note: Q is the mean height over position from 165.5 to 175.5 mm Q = 27.7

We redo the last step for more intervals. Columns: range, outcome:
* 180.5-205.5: 28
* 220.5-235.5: 27.5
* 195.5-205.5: 27.9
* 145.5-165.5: 28.8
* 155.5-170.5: 27.6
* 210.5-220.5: 28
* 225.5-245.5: 27.7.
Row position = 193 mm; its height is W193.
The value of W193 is 28.43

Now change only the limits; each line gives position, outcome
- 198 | 27.85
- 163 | 27.17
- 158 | 28.02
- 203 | 27.86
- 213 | 28.37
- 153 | 29.22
